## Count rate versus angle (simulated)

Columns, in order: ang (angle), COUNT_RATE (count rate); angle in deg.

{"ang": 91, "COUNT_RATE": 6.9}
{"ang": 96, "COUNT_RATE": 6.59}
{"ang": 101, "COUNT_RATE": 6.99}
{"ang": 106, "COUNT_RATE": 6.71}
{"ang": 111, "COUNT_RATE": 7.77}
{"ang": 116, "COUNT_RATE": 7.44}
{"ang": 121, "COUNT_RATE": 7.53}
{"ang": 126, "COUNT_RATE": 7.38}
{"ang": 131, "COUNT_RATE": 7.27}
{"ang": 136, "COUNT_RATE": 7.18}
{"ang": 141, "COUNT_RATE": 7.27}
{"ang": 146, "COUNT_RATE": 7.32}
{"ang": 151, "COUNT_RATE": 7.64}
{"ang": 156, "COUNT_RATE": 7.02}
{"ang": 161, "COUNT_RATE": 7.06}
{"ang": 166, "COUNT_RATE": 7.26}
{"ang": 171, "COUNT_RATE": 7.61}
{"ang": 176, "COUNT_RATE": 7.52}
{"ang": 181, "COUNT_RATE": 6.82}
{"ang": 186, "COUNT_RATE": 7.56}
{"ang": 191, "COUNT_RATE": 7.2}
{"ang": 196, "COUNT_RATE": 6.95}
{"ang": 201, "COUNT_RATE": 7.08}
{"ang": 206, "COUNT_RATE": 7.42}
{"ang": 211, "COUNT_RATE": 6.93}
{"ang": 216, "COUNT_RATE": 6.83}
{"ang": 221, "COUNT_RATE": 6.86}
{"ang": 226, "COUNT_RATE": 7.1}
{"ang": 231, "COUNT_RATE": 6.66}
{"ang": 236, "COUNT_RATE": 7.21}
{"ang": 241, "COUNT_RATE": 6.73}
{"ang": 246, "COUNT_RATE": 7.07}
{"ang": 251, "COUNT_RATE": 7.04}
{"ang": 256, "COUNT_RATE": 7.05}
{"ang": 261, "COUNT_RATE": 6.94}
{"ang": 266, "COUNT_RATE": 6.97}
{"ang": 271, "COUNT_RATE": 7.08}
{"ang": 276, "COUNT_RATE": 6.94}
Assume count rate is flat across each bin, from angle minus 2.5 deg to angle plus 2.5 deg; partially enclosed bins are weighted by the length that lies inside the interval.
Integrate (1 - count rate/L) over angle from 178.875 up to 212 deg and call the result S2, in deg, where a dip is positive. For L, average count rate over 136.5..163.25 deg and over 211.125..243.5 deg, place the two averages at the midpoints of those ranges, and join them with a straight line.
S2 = -0.5 deg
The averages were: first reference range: 7.26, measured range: 7.15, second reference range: 6.9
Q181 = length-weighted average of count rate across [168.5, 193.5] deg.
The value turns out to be 7.34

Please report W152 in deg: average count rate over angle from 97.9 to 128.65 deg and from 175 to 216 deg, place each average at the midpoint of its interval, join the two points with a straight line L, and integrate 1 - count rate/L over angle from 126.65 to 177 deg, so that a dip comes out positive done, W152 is -0.6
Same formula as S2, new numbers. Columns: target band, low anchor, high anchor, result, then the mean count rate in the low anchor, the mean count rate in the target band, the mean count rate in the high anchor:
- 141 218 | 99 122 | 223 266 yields -1.0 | 7.28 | 7.22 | 6.97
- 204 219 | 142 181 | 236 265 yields 0.2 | 7.31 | 7.04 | 6.99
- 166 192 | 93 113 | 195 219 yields -1.2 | 6.99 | 7.34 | 7.04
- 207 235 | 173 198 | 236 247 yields 0.5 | 7.22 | 6.92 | 6.95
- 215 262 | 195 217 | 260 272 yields 0.5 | 7.06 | 6.95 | 6.99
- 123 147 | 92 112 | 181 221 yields -1.0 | 6.95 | 7.29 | 7.1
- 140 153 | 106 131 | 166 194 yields -0.1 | 7.42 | 7.42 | 7.33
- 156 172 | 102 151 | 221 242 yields -0.1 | 7.33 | 7.24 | 6.93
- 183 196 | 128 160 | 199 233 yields -0.3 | 7.27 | 7.28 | 6.99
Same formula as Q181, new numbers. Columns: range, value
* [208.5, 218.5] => 6.88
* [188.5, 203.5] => 7.08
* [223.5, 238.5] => 6.99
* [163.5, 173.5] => 7.43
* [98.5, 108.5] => 6.85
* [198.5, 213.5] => 7.14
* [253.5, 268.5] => 6.99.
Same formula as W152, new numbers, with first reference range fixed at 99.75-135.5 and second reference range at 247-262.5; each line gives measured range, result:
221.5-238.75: 0.2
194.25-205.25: 0.1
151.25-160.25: 0.1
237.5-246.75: 0.2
